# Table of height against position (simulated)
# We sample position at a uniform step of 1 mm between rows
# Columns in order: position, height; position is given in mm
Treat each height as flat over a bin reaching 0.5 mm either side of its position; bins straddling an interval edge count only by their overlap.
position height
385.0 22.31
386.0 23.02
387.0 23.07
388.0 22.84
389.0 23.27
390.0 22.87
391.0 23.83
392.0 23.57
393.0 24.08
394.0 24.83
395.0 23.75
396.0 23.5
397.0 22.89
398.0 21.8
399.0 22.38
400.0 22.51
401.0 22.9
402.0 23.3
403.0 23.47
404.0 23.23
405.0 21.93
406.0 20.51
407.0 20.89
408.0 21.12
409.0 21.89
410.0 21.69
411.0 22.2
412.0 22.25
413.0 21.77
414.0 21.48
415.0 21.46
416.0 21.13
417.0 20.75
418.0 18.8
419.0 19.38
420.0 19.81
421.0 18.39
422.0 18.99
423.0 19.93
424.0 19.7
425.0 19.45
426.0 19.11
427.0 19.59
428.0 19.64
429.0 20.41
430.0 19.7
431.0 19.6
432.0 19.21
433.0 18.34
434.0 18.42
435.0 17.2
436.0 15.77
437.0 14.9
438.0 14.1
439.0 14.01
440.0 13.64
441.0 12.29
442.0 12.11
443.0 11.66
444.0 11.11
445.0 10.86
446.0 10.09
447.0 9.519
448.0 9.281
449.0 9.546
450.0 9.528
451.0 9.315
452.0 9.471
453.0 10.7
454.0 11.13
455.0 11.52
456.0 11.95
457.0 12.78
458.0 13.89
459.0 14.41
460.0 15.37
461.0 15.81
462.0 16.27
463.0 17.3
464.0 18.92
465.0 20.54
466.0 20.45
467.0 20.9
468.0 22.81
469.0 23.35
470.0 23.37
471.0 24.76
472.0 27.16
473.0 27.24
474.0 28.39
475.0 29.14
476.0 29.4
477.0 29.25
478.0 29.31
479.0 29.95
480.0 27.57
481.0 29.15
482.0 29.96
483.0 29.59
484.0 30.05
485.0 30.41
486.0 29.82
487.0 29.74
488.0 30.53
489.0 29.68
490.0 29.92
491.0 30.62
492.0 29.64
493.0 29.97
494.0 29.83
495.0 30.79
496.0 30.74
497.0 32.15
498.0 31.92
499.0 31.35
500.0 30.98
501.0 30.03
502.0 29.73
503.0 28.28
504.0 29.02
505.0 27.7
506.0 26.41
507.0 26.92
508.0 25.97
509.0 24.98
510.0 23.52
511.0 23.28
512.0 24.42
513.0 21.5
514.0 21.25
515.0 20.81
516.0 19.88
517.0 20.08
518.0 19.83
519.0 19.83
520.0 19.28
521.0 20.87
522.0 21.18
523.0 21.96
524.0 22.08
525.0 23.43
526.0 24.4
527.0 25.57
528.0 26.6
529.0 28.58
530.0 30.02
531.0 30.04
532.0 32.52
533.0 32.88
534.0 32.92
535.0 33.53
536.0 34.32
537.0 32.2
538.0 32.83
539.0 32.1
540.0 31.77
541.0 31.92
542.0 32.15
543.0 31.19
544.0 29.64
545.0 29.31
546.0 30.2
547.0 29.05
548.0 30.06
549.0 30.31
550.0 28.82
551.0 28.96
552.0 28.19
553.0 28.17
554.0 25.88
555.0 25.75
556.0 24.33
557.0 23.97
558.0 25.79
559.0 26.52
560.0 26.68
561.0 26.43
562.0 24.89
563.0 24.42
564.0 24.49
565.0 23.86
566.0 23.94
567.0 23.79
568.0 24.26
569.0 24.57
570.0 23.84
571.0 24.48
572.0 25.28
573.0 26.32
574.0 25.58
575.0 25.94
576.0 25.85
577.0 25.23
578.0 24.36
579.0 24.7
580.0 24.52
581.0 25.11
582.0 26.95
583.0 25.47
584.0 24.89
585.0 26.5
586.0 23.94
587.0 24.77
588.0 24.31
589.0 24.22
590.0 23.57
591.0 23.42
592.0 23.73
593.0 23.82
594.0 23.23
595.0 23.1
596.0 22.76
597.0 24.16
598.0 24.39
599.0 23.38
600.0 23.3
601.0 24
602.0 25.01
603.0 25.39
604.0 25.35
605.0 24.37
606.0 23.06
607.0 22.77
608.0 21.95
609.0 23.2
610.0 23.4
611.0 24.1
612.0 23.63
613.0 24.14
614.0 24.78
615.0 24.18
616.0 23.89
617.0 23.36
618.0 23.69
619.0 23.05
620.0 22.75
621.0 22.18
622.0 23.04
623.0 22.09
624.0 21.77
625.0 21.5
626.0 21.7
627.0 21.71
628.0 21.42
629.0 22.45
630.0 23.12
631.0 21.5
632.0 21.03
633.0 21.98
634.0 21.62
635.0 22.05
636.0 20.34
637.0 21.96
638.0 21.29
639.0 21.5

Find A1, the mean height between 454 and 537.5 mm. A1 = 25.5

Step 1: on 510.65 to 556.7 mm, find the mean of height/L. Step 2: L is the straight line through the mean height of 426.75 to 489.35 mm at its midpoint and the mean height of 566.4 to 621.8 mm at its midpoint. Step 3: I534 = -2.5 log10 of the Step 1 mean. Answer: -0.22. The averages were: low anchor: 19.4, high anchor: 24.2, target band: 27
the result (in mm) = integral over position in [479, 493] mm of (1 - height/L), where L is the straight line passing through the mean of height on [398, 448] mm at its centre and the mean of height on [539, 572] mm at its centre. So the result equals -4.4 mm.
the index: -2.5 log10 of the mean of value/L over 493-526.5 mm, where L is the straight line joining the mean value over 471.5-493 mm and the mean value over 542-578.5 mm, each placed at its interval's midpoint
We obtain 0.12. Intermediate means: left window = 29.4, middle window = 25.4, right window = 26.5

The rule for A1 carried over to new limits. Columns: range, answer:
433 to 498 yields 20.8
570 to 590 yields 25.1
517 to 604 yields 26.1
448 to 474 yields 16.8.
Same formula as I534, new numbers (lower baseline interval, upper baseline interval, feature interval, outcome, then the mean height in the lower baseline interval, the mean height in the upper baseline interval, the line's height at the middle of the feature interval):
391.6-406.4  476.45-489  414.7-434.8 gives 0.268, 23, 29.6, 25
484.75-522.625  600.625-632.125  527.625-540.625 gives -0.226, 26.6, 23.1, 25.7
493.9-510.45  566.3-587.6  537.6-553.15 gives -0.140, 28.8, 25.1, 26.6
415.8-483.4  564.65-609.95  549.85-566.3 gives -0.125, 18.5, 24.4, 23.1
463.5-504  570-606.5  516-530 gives 0.178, 28.2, 24.6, 26.8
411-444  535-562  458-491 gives -0.122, 18.2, 29.1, 22.4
